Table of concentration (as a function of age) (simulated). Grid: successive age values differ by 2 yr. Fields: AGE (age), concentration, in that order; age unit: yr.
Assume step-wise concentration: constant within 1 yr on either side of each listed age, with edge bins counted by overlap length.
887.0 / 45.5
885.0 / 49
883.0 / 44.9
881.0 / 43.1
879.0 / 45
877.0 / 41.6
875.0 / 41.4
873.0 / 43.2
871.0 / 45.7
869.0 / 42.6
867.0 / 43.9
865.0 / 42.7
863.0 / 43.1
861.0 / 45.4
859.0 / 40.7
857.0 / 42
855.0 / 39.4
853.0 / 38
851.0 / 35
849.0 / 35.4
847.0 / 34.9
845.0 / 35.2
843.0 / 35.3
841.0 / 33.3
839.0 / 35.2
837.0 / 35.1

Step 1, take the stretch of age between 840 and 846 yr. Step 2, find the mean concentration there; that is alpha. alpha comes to 34.6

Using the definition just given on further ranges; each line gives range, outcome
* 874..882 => 42.8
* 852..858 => 39.8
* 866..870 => 43.2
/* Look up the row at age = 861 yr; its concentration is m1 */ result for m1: 45.4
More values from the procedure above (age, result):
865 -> 42.7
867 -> 43.9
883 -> 44.9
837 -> 35.1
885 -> 49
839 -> 35.2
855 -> 39.4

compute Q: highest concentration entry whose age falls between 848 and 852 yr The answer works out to 35.4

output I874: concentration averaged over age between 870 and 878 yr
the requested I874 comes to 43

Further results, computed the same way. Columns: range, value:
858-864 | 43.1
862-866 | 42.9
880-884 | 44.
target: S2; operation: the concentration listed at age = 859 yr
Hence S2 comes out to 40.7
